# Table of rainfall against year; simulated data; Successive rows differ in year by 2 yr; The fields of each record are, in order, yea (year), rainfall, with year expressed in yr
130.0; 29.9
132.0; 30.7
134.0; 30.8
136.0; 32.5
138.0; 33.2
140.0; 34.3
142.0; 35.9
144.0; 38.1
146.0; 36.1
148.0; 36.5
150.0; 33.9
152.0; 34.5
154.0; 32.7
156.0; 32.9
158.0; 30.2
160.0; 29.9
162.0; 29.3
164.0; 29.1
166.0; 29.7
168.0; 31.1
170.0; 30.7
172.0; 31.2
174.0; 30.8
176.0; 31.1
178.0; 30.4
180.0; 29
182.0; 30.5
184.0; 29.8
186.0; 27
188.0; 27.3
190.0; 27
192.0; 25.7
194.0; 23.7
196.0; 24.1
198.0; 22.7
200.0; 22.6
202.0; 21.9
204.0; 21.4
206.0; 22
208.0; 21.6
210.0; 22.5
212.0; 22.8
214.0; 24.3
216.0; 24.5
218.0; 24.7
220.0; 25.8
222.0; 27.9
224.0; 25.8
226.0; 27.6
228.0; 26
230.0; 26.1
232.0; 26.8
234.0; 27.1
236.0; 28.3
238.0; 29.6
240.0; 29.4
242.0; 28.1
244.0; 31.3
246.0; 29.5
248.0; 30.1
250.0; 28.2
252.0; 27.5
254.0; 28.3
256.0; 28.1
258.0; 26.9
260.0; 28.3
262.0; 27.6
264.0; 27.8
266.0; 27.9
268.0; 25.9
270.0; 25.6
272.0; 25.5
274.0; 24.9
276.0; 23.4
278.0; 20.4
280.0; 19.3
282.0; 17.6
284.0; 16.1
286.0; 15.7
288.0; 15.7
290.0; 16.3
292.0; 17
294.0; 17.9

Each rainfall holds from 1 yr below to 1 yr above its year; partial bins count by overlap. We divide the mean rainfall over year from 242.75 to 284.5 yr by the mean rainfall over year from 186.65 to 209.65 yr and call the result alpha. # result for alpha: 1.1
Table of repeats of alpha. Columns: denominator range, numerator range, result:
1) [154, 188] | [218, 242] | 0.90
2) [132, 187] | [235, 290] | 0.79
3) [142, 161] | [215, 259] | 0.81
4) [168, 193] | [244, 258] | 0.98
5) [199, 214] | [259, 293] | 0.99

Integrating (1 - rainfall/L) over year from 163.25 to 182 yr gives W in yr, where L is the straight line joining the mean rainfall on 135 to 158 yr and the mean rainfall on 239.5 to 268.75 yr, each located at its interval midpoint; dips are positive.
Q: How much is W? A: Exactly 1.5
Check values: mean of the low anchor 34.4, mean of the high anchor 28.3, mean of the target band 30.4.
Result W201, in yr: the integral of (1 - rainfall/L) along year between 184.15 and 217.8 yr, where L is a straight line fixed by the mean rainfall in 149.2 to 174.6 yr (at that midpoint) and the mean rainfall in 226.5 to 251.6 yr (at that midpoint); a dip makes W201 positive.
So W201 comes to 6.5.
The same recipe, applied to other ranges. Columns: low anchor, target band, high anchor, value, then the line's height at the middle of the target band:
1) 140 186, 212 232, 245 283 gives 1.87 yr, 28.4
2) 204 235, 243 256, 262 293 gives -3.33 yr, 23.1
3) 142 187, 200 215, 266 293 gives 2.79 yr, 27.5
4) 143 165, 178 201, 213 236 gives 2.43 yr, 29.6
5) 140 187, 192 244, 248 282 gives 5.99 yr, 28.6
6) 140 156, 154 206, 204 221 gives 2.55 yr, 29.3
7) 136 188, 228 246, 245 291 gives -1.27 yr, 26.4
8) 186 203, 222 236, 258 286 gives -1.53 yr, 24.2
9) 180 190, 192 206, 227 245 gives 2.71 yr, 28.4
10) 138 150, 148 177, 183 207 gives 0.24 yr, 31.7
